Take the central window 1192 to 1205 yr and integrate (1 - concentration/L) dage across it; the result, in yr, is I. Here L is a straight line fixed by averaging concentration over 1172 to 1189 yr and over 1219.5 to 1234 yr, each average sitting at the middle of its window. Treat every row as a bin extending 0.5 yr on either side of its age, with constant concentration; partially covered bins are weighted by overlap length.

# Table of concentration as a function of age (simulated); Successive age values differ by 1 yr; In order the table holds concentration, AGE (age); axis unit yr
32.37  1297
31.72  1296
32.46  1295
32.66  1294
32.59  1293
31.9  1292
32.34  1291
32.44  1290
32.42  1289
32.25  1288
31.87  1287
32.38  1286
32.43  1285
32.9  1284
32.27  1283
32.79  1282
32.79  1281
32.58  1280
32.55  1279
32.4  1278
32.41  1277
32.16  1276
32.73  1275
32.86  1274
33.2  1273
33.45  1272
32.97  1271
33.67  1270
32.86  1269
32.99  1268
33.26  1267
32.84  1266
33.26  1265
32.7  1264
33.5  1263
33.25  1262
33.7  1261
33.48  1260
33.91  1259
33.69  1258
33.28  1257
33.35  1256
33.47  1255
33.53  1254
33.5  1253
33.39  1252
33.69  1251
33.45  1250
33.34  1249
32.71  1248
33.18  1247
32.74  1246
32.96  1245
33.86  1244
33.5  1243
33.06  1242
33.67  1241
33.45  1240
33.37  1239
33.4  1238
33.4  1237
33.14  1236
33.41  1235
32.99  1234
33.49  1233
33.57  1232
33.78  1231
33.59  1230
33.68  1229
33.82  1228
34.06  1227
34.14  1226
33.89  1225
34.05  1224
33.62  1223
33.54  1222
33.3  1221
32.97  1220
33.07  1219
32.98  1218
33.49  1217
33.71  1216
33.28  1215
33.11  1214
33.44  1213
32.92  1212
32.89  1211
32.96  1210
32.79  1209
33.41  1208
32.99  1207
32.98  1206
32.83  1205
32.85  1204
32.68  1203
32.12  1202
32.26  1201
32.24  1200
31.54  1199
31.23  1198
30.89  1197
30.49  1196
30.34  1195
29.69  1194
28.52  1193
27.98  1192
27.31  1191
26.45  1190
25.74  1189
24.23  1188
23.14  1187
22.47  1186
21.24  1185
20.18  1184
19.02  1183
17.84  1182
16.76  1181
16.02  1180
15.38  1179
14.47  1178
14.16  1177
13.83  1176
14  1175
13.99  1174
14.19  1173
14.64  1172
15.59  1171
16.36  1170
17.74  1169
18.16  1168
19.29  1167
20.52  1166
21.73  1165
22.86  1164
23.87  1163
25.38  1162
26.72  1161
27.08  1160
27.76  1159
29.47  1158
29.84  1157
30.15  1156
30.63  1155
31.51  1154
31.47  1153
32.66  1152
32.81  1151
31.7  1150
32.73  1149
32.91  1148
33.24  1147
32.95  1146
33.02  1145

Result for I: -4.0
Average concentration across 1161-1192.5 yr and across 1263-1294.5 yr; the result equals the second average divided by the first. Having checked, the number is 1.7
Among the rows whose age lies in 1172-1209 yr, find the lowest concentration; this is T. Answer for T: 13.83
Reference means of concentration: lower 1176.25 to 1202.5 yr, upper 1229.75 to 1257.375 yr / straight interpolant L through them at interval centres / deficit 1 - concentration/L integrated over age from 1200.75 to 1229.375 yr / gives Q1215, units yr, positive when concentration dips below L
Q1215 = -4.5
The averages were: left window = 24.6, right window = 33.4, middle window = 33.2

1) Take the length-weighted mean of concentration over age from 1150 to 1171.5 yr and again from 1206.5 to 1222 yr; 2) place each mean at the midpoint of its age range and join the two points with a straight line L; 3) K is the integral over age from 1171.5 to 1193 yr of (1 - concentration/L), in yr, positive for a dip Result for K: 7.0 yr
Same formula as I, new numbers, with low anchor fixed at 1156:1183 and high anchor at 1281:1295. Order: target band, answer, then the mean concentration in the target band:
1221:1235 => -4.15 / 33.7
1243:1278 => -4.50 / 33.2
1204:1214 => -3.79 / 33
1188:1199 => -3.19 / 28.8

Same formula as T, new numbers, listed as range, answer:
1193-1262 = 28.52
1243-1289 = 31.87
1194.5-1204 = 30.34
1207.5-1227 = 32.79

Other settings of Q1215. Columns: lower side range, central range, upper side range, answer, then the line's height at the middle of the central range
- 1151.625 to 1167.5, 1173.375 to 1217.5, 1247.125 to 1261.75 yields 4.16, 29.4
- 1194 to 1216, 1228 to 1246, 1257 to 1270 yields -0.30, 32.9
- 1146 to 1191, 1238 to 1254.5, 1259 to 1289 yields -1.66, 30.3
